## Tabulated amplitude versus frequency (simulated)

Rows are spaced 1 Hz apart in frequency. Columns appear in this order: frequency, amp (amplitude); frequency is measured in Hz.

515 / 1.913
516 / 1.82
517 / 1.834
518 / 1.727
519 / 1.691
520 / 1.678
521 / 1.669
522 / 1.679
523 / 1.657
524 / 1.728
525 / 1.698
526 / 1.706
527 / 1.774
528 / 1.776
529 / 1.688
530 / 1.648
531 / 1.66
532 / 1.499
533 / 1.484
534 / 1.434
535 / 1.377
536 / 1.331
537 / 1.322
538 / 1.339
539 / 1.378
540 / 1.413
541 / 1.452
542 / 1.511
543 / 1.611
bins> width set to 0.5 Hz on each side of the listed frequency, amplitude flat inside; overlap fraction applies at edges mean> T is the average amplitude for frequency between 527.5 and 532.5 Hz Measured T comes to 1.65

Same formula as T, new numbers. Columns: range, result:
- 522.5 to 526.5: 1.7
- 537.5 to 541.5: 1.4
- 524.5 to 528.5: 1.74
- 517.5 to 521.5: 1.69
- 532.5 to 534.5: 1.46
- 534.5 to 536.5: 1.35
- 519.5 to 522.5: 1.68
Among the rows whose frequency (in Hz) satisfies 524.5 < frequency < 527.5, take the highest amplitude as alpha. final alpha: 1.774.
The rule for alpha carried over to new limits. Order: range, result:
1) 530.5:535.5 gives 1.66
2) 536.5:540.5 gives 1.413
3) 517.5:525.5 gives 1.728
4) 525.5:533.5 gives 1.776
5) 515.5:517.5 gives 1.834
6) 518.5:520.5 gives 1.691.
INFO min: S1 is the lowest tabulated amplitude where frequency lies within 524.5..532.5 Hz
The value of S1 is 1.499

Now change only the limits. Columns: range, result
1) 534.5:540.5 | 1.322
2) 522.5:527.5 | 1.657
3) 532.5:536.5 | 1.331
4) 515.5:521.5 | 1.669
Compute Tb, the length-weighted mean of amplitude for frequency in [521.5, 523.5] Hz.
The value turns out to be 1.67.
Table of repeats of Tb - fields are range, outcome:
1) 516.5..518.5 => 1.78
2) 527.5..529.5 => 1.73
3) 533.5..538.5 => 1.36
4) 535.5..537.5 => 1.33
